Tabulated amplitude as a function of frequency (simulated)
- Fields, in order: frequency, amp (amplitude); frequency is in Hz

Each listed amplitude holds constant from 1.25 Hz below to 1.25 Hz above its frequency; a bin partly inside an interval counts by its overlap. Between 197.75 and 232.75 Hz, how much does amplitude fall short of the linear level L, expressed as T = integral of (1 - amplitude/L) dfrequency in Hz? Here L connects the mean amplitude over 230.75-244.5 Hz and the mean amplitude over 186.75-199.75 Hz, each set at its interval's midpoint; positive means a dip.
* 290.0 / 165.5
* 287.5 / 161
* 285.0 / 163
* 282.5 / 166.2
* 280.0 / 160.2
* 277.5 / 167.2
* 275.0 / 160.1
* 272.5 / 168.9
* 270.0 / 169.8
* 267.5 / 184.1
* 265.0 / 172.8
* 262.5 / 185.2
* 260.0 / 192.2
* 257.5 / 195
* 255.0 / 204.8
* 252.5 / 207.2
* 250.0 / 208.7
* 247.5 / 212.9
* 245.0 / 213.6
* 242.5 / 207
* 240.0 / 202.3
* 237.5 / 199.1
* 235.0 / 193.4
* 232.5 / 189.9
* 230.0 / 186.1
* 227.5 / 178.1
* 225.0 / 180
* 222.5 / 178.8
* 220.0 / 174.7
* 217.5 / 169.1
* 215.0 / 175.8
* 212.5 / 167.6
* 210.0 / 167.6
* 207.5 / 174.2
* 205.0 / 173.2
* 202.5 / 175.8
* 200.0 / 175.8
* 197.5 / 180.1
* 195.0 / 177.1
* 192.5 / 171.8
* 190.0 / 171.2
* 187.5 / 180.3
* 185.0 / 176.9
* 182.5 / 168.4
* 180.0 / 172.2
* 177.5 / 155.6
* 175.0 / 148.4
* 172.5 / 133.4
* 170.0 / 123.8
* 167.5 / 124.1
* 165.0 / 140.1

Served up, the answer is 2.1 Hz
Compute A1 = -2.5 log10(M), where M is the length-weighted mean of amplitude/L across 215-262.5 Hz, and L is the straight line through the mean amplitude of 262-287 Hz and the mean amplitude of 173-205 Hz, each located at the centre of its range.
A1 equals -0.14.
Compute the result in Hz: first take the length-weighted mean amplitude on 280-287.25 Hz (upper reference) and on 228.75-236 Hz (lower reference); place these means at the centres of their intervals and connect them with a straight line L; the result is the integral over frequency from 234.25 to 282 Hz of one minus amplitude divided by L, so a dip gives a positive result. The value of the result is -3.4 Hz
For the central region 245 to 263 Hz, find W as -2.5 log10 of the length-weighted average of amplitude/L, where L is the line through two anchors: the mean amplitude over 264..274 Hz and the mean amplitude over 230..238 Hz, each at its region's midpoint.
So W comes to -0.12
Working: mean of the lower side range 192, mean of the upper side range 174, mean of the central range 202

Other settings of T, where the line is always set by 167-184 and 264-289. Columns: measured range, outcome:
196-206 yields -1.5 Hz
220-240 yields -3.6 Hz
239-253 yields -4.1 Hz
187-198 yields -1.8 Hz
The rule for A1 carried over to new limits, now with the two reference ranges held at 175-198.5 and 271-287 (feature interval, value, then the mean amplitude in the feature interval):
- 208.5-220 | -0.01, 171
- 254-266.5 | -0.15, 190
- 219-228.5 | -0.06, 178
